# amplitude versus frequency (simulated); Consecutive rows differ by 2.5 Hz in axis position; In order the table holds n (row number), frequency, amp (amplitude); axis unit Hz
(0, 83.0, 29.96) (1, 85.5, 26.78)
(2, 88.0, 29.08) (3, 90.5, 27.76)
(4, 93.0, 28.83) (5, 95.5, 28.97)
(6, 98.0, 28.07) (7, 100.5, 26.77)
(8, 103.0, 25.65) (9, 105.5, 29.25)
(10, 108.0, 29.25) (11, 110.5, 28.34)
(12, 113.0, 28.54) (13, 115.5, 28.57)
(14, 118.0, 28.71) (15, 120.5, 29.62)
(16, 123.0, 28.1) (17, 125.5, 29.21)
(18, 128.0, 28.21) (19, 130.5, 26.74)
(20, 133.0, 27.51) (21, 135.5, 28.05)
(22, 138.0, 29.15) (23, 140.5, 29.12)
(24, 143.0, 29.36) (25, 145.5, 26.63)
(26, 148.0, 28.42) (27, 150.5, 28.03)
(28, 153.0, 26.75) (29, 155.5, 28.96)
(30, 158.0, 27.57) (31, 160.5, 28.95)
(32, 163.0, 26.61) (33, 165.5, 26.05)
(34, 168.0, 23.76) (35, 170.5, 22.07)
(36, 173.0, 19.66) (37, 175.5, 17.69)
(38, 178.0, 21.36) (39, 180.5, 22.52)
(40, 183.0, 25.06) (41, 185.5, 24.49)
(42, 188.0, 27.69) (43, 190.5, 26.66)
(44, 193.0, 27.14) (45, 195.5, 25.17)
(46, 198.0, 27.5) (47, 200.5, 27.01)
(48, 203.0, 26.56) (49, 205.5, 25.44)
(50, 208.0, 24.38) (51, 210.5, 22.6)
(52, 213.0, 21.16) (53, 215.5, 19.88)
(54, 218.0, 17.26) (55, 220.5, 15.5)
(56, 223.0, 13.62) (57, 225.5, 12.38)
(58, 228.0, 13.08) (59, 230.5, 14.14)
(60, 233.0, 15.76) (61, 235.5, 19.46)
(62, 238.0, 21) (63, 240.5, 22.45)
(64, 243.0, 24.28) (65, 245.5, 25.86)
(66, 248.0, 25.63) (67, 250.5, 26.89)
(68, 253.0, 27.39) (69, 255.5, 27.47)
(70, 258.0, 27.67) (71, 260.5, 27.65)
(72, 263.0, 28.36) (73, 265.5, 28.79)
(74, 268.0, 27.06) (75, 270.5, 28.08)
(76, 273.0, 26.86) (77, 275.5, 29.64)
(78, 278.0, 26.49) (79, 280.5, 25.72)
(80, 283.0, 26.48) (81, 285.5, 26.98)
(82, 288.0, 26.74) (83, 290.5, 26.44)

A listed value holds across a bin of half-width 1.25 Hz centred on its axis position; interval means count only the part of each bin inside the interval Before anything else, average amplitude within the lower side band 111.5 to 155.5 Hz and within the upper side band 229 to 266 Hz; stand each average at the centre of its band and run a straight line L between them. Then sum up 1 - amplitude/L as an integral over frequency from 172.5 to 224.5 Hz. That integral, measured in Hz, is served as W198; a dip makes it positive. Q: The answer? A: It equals 6.3 Hz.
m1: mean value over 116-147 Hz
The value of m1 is 28.4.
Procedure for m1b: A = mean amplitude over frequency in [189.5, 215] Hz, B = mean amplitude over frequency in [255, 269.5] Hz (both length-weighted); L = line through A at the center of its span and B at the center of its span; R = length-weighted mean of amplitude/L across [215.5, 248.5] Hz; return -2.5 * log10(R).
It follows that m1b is 0.40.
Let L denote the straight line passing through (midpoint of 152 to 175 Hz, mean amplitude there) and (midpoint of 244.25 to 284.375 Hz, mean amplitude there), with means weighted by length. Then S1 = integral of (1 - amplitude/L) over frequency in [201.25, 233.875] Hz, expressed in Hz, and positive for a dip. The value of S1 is 9.4 Hz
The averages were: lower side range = 25.3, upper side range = 27.3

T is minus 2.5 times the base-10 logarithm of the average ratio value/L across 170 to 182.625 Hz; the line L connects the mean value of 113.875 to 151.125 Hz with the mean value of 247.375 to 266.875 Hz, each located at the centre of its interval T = 0.32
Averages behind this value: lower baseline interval 28.4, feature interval 20.9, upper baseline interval 27.5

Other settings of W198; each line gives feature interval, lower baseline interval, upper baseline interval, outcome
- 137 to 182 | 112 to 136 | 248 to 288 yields 3.9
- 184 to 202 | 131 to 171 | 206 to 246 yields -3.1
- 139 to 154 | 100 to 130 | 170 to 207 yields -0.8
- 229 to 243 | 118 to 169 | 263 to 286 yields 4.4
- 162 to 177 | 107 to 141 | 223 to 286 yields 2.4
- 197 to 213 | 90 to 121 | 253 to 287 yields 1.5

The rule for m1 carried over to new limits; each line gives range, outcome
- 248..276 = 27.7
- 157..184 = 23.7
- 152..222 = 24.1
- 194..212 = 25.5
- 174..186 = 22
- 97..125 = 28.3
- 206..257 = 20.6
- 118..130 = 28.6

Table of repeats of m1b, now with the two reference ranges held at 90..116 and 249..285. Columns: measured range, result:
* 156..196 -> 0.13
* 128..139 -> 0.01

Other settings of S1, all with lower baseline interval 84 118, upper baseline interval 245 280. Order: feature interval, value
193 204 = 0.43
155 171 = 0.88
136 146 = -0.24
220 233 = 6.48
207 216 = 1.80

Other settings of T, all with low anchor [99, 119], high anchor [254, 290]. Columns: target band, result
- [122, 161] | -0.007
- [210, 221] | 0.390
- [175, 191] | 0.170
